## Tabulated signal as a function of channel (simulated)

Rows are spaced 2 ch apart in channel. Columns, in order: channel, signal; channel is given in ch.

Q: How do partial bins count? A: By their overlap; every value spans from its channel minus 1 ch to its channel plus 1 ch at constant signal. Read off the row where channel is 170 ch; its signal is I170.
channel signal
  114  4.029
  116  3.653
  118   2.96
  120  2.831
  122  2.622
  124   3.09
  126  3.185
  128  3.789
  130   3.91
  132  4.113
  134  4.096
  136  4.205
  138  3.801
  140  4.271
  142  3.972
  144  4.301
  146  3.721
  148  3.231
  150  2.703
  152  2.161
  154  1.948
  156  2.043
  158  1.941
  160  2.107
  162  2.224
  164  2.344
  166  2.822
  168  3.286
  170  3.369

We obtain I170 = 3.369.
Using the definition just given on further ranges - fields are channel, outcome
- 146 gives 3.721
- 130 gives 3.91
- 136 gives 4.205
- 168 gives 3.286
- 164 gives 2.344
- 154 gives 1.948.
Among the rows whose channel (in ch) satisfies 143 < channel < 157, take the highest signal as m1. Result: 4.301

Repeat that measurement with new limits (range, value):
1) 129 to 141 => 4.271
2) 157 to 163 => 2.224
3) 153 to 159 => 2.043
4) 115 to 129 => 3.789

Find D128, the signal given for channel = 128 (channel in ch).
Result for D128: 3.789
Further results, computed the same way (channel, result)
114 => 4.029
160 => 2.107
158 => 1.941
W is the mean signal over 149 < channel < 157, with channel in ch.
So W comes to 2.21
